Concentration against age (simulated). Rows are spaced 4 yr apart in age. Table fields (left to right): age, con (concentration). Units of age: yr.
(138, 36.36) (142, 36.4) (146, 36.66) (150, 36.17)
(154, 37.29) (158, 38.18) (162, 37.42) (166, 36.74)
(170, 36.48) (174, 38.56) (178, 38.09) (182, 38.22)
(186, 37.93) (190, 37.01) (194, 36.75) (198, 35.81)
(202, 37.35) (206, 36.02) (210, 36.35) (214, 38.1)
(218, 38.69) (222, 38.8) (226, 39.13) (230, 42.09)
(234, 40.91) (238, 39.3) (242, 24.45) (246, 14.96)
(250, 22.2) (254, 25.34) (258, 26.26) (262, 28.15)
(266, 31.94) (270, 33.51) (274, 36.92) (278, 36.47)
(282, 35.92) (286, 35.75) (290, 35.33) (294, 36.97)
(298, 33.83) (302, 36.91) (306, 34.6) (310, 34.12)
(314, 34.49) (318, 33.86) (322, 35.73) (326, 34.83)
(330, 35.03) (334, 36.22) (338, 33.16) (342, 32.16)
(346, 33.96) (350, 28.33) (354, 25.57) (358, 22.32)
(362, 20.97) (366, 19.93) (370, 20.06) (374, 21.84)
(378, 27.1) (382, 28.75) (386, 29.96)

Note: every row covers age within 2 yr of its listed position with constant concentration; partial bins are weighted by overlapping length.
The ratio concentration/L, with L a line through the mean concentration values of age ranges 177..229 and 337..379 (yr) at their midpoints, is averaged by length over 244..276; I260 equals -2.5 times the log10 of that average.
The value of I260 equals 0.20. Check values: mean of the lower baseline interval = 37.6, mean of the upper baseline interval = 25.7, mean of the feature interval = 27.4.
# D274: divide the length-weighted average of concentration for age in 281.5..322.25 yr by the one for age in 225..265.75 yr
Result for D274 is 1.2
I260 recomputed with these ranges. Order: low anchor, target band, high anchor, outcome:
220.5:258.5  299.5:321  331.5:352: -0.08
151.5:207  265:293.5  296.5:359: -0.03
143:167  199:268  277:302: 0.11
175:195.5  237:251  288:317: 0.43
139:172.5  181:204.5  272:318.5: -0.02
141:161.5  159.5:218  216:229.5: 0.03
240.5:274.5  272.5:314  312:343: -0.16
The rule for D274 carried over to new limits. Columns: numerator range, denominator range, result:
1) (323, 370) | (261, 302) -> 0.84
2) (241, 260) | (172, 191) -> 0.59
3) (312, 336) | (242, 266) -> 1.45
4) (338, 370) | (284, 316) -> 0.74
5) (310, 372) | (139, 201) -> 0.80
